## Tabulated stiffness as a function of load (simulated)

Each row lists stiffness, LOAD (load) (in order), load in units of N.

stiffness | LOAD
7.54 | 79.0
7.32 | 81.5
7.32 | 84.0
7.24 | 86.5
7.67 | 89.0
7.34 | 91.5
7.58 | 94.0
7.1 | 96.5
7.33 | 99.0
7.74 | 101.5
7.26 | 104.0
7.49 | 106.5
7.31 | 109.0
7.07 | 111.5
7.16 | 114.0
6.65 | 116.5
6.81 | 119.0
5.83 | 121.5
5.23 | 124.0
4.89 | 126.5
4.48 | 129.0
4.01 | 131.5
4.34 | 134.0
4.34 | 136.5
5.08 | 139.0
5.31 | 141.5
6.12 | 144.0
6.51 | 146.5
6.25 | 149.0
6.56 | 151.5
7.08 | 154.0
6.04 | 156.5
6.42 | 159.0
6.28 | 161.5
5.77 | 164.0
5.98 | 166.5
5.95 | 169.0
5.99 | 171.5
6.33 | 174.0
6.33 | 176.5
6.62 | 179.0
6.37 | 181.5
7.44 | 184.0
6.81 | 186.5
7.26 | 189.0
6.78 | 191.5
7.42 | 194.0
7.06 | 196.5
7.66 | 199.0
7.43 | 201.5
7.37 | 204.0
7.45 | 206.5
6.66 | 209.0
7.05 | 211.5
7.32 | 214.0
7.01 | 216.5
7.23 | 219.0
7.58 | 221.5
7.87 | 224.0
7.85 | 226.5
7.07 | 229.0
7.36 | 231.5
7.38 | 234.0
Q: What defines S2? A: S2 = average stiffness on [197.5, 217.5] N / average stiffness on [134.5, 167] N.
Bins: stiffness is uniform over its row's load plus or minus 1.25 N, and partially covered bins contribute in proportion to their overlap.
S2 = 1.2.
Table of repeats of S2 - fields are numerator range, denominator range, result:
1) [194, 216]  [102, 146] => 1.23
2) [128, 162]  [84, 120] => 0.77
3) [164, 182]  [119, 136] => 1.26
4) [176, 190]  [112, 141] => 1.27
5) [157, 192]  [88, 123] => 0.90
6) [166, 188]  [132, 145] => 1.30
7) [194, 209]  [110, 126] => 1.15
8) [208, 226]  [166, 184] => 1.15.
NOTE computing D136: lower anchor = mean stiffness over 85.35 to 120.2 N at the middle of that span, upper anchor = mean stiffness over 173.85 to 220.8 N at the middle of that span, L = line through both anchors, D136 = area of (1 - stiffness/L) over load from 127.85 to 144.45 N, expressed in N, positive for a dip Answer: 5.6 N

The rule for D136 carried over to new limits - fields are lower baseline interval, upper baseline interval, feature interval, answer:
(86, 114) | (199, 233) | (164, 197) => 3.4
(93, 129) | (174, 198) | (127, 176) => 7.8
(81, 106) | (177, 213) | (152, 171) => 2.6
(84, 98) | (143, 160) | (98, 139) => 5.3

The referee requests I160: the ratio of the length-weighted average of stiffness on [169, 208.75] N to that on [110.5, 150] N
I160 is 1.23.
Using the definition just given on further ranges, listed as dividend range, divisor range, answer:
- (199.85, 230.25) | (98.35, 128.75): 1.10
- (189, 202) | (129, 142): 1.59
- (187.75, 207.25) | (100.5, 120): 1.02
